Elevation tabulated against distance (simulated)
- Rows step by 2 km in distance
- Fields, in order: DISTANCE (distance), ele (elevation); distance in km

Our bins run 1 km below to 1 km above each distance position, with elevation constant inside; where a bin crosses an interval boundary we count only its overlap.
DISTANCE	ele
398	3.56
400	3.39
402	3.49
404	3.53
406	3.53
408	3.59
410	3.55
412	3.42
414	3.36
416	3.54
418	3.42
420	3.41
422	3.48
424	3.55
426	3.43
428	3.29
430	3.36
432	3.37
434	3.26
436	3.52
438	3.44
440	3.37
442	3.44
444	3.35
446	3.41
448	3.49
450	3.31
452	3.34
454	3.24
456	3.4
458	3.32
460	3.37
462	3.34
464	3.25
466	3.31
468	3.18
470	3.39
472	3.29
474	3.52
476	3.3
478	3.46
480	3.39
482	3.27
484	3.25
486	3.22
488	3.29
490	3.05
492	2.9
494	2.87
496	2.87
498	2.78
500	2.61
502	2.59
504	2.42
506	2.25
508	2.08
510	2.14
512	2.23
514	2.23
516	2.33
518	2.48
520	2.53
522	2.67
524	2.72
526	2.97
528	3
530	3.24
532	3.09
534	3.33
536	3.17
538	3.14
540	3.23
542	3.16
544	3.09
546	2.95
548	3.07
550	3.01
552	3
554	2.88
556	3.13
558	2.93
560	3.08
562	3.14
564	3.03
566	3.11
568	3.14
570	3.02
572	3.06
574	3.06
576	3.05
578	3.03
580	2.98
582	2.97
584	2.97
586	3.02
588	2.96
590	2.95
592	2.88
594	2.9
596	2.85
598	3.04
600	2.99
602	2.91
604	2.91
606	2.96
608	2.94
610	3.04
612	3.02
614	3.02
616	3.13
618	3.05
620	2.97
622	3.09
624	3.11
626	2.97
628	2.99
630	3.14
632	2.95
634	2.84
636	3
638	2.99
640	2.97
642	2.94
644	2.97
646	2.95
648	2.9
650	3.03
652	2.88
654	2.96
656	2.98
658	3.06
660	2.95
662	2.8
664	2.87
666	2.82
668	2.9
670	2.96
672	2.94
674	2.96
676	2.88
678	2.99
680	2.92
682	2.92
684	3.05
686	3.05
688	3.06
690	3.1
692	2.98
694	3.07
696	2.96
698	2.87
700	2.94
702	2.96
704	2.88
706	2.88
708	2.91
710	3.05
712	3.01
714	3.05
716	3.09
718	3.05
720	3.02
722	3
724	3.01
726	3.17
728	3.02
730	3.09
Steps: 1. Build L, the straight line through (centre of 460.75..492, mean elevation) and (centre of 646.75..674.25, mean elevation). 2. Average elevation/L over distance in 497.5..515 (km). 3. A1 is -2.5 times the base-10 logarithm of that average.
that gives 0.34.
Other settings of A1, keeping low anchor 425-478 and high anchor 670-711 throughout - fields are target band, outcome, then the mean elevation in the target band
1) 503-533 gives 0.26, 2.56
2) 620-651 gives 0.03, 2.99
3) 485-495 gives 0.08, 3.07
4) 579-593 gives 0.06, 2.96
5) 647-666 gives 0.03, 2.93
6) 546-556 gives 0.07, 3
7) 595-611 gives 0.06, 2.96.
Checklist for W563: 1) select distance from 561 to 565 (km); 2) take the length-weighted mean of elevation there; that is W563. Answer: 3.08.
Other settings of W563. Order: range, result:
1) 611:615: 3.02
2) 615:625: 3.07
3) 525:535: 3.13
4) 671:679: 2.94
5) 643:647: 2.96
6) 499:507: 2.47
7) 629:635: 2.98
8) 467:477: 3.34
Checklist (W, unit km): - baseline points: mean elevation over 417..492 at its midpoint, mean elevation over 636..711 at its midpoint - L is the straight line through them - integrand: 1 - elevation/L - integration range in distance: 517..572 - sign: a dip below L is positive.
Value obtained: 3.0 km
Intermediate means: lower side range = 3.35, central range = 3.01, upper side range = 2.95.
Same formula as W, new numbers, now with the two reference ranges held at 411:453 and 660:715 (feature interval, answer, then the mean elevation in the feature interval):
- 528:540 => 0.2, 3.18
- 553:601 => 2.2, 3.01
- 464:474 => 0.1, 3.31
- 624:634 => 0.2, 3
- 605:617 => 0.3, 3.02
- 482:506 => 3.0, 2.88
